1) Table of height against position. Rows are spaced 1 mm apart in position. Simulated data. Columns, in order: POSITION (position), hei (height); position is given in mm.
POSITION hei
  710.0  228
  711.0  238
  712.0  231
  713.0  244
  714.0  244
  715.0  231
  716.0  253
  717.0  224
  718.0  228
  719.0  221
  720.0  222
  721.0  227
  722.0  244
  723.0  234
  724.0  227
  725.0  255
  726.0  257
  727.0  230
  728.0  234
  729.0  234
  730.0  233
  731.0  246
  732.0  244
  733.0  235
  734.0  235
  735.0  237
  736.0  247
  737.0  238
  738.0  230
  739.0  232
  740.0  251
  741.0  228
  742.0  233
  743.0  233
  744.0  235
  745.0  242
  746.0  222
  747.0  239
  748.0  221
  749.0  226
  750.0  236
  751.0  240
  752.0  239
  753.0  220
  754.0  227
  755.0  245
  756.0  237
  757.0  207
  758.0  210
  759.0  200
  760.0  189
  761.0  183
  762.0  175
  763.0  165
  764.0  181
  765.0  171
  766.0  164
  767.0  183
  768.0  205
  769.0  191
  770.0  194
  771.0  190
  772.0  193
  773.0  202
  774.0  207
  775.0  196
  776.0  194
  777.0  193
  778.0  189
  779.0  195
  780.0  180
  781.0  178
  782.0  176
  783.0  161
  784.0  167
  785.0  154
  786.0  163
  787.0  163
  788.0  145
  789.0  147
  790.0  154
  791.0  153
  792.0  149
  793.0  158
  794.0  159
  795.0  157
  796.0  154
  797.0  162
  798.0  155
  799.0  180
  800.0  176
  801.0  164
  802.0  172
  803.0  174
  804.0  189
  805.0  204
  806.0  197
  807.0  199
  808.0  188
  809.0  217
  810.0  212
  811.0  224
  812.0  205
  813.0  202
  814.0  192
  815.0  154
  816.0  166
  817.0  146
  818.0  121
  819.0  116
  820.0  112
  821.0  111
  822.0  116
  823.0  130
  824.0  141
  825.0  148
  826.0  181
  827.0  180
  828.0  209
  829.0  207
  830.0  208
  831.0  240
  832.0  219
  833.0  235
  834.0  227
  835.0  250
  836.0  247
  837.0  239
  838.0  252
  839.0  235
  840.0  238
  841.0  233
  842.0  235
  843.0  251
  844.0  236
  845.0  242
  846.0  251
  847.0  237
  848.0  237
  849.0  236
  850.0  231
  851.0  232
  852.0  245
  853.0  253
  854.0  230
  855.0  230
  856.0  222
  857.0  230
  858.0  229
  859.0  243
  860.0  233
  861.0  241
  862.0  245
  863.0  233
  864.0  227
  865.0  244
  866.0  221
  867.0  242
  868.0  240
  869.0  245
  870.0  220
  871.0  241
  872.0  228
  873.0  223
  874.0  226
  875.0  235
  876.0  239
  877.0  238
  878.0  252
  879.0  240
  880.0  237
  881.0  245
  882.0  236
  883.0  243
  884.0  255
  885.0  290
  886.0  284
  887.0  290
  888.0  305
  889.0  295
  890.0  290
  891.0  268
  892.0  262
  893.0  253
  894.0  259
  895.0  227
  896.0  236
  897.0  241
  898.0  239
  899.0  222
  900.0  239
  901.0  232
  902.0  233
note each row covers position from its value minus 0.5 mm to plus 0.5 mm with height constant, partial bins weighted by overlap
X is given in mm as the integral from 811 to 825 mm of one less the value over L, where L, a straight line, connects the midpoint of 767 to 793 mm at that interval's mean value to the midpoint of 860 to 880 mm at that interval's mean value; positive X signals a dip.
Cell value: 3.59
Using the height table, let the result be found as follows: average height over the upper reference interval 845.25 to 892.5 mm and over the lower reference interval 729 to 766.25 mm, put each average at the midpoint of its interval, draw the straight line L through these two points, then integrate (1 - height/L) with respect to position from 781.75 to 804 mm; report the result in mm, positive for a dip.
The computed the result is 6.7 mm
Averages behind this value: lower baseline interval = 222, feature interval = 162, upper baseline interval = 245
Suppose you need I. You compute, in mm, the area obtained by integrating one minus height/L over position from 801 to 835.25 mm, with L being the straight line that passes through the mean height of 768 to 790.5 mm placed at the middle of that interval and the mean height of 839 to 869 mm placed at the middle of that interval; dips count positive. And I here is 4.6 mm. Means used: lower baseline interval 179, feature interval 181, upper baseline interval 237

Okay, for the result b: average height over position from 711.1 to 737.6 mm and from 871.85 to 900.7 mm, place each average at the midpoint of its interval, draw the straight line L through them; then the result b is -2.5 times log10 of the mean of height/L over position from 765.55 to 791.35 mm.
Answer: 0.329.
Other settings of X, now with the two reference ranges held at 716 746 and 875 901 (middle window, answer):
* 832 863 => 1.48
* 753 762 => 1.07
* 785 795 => 3.63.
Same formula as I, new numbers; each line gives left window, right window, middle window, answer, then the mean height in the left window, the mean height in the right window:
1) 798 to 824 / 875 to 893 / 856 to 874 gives 0.3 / 170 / 262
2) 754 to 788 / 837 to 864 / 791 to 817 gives 3.7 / 188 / 238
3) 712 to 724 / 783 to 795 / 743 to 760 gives -2.6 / 233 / 156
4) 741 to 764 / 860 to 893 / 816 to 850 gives 5.3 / 219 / 249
